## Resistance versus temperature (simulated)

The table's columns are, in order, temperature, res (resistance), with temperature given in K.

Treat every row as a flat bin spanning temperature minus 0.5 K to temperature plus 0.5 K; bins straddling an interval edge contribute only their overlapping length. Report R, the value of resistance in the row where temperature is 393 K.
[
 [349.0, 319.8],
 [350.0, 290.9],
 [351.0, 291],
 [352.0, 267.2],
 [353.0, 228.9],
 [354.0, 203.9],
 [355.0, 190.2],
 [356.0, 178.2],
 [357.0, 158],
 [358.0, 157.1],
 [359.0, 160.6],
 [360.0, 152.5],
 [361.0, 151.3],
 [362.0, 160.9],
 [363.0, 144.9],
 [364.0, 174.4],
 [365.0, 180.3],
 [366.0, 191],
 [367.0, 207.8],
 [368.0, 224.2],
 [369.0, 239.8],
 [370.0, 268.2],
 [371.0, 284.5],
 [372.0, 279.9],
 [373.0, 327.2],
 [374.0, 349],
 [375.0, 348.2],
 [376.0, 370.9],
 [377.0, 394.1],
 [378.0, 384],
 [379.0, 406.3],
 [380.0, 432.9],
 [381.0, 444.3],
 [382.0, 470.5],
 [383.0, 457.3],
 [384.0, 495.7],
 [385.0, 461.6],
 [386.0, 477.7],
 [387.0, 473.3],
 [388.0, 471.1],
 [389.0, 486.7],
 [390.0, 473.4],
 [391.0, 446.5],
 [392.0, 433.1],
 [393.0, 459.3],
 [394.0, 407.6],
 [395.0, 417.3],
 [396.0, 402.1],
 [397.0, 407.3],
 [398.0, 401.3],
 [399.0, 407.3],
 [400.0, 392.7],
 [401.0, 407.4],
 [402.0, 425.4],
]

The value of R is 459.3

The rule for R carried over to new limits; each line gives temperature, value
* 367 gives 207.8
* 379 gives 406.3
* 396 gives 402.1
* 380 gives 432.9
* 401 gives 407.4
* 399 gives 407.3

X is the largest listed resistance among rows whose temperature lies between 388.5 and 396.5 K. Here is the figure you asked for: 486.7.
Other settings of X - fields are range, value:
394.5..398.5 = 417.3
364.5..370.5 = 268.2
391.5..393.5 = 459.3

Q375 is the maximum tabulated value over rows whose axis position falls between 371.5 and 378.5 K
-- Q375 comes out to 394.1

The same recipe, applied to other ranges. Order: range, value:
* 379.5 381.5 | 444.3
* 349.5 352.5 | 291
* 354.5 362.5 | 190.2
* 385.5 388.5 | 477.7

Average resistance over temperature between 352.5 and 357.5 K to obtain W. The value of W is 192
